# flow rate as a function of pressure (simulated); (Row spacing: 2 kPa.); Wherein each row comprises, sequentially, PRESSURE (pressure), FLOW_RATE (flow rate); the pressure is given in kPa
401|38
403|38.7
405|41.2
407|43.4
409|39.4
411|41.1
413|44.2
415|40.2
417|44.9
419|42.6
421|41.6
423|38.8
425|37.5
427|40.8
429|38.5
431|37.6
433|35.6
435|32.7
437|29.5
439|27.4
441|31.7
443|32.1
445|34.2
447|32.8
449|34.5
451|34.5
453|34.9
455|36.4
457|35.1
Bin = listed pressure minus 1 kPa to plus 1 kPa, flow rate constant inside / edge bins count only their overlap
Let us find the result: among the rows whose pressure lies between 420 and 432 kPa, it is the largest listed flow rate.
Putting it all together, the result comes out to 41.6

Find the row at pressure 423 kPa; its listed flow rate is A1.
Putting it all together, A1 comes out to 38.8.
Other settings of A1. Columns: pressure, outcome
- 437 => 29.5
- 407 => 43.4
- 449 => 34.5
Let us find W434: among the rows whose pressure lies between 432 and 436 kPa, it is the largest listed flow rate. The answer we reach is 35.6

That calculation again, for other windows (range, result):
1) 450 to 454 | 34.9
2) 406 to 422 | 44.9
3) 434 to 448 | 34.2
